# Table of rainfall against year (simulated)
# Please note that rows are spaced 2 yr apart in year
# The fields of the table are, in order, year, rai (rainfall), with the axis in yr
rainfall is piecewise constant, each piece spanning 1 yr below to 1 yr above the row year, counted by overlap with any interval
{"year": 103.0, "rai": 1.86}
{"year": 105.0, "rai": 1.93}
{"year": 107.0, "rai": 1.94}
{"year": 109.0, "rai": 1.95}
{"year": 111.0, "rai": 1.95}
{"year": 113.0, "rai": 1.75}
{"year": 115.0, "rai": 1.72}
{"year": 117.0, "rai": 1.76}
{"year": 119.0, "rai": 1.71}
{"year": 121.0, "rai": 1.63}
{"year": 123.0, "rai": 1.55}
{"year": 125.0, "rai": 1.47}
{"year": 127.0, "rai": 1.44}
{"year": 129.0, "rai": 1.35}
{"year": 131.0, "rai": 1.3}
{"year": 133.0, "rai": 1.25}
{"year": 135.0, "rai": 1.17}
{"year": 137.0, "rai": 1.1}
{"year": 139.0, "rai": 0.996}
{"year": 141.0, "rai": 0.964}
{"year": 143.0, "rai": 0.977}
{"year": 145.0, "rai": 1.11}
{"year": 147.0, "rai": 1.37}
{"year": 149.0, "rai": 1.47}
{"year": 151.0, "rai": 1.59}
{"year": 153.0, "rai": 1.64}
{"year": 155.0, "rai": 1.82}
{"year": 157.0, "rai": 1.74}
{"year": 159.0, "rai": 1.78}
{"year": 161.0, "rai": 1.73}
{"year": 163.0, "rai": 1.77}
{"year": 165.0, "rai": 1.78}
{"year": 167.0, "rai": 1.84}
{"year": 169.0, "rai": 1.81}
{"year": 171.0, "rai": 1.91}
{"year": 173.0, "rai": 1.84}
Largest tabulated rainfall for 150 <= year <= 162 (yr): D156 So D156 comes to 1.82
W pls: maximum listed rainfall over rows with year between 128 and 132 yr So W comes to 1.35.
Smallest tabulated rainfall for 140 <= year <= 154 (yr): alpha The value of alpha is 0.964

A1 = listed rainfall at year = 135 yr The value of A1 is 1.17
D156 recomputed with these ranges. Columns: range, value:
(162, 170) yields 1.84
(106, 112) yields 1.95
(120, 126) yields 1.63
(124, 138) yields 1.47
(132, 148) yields 1.37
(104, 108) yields 1.94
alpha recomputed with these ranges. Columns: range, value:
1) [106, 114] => 1.75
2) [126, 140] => 0.996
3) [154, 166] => 1.73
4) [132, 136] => 1.17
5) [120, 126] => 1.47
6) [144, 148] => 1.11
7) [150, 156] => 1.59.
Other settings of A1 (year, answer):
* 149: 1.47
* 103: 1.86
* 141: 0.964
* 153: 1.64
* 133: 1.25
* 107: 1.94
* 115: 1.72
